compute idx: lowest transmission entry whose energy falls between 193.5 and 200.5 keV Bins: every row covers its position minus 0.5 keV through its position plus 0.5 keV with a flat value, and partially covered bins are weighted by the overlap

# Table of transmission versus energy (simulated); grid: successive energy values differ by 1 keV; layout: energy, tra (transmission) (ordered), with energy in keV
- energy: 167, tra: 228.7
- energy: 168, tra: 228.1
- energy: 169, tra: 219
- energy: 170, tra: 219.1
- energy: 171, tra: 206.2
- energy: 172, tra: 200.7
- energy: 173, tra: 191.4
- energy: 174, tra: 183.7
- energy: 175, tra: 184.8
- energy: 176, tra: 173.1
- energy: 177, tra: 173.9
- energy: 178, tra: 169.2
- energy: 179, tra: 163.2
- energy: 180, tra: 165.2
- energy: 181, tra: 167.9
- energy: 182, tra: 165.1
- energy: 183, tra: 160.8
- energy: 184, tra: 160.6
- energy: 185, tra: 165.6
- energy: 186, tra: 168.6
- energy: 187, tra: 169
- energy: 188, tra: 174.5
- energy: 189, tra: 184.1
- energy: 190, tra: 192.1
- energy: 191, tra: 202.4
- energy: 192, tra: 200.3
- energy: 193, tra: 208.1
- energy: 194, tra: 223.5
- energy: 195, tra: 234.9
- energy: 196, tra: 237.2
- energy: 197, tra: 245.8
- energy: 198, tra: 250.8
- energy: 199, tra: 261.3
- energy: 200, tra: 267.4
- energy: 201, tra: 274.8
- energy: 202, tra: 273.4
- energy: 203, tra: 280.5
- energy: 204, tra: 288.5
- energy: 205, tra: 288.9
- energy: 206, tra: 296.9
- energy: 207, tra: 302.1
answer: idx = 223.5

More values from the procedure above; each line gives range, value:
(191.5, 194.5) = 200.3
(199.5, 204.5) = 267.4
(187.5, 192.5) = 174.5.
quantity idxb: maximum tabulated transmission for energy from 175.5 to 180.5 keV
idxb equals 173.9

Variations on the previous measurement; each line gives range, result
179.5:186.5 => 168.6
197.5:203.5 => 280.5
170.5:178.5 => 206.2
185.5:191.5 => 202.4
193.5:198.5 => 250.8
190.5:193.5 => 208.1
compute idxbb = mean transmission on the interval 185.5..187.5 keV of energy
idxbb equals 169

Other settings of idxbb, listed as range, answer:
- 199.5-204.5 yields 277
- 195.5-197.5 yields 242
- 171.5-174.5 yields 192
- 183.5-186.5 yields 165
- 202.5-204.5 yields 284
